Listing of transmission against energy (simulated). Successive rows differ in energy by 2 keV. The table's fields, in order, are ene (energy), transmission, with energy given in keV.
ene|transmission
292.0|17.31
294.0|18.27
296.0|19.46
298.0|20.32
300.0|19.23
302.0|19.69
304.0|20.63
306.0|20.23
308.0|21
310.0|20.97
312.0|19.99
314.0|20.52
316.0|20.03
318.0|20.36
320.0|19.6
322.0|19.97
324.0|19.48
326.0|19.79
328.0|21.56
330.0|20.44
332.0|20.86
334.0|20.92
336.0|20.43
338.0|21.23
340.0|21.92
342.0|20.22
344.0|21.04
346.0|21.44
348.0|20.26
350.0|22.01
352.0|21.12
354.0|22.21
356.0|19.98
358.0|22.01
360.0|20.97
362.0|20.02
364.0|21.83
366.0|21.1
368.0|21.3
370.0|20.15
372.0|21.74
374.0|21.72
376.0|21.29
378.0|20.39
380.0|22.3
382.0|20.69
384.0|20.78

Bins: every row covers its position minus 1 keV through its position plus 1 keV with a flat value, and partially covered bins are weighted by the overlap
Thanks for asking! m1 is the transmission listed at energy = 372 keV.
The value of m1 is 21.74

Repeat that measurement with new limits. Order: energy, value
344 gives 21.04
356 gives 19.98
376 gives 21.29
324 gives 19.48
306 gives 20.23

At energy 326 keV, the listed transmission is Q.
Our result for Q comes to 19.79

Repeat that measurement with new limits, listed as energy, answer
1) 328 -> 21.56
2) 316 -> 20.03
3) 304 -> 20.63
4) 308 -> 21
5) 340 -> 21.92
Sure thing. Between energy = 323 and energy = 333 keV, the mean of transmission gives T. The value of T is 20.4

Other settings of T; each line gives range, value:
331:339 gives 20.9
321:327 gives 19.7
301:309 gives 20.4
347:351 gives 21.1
